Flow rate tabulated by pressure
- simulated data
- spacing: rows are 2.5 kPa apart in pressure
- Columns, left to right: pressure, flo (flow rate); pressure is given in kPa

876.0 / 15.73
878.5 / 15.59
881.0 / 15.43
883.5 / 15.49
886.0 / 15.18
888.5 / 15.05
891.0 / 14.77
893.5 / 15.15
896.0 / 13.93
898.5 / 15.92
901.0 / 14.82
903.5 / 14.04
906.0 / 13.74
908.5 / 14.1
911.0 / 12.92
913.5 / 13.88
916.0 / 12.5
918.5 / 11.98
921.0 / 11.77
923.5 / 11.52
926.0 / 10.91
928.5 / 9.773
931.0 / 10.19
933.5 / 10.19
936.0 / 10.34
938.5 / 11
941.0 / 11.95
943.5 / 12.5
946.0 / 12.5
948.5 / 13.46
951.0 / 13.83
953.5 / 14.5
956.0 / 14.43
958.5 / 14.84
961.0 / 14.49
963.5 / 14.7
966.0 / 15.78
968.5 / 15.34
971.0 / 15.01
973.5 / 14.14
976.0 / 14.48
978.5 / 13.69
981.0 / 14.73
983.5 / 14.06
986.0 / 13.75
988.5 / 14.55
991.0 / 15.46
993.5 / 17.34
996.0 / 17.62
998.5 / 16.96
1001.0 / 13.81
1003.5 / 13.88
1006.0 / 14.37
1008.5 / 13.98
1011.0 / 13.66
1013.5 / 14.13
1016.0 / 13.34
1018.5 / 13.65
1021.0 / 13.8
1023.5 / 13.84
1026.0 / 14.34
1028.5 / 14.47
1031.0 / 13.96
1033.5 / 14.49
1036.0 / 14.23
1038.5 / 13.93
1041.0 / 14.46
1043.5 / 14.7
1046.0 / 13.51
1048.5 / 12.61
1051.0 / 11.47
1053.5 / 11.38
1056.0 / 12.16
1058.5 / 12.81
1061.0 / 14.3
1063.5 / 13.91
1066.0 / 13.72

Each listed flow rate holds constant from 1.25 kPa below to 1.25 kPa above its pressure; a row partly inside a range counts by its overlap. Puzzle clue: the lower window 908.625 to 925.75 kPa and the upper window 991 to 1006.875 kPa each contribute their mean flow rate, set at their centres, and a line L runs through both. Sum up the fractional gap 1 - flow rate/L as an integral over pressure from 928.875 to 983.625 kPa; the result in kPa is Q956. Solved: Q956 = 2.5 kPa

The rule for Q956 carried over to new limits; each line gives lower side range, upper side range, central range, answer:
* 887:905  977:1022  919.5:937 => 4.80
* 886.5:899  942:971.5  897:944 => 7.44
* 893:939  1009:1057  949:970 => -2.85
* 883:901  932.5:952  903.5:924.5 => 1.26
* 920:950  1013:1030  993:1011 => -2.55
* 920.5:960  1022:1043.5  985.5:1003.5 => -3.01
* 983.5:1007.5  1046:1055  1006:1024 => 0.37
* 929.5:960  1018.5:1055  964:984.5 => -2.90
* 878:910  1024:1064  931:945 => 3.22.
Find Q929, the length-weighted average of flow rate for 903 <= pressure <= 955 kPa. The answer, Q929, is 12.3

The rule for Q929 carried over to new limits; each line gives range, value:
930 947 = 11.2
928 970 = 13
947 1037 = 14.5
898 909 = 14.5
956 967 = 14.9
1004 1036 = 14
